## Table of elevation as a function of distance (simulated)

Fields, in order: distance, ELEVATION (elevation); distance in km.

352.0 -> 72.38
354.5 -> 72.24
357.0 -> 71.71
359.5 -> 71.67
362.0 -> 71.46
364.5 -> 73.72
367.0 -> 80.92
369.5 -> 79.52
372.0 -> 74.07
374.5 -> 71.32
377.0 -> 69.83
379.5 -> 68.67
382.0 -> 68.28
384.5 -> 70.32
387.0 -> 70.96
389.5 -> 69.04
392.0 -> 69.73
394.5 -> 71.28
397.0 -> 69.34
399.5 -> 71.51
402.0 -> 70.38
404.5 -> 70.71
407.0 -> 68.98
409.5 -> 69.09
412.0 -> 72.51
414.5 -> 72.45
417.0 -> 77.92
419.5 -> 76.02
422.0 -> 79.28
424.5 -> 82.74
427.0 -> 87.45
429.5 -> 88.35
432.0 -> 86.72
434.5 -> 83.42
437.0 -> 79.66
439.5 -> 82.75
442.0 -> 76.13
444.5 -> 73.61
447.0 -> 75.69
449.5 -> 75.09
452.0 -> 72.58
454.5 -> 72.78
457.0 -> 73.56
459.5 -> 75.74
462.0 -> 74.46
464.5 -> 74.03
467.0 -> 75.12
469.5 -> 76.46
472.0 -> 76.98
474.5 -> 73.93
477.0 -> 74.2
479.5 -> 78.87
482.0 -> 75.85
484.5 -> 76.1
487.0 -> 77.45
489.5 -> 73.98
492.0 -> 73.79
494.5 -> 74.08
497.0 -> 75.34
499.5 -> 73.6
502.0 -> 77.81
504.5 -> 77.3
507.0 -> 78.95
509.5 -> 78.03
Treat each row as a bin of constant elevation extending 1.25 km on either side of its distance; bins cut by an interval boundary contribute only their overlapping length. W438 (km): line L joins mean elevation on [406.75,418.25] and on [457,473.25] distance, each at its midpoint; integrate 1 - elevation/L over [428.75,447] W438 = -1.8 km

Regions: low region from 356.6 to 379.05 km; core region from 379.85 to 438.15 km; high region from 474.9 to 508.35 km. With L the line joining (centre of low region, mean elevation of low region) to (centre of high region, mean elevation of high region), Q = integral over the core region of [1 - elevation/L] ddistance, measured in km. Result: -0.4 km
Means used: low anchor 73.7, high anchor 75.9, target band 74.9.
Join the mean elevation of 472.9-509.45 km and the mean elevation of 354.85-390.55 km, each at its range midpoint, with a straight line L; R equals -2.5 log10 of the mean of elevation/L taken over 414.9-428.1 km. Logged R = -0.09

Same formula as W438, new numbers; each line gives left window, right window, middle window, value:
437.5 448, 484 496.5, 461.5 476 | 0.2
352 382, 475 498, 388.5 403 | 0.7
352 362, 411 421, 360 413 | 1.3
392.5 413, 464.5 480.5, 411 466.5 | -3.6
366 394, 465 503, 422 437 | -2.2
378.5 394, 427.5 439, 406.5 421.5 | 1.0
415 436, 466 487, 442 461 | 1.2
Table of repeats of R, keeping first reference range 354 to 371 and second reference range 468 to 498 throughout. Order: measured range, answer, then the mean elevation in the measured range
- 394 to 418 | 0.053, 71.4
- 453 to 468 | 0.017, 74.2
